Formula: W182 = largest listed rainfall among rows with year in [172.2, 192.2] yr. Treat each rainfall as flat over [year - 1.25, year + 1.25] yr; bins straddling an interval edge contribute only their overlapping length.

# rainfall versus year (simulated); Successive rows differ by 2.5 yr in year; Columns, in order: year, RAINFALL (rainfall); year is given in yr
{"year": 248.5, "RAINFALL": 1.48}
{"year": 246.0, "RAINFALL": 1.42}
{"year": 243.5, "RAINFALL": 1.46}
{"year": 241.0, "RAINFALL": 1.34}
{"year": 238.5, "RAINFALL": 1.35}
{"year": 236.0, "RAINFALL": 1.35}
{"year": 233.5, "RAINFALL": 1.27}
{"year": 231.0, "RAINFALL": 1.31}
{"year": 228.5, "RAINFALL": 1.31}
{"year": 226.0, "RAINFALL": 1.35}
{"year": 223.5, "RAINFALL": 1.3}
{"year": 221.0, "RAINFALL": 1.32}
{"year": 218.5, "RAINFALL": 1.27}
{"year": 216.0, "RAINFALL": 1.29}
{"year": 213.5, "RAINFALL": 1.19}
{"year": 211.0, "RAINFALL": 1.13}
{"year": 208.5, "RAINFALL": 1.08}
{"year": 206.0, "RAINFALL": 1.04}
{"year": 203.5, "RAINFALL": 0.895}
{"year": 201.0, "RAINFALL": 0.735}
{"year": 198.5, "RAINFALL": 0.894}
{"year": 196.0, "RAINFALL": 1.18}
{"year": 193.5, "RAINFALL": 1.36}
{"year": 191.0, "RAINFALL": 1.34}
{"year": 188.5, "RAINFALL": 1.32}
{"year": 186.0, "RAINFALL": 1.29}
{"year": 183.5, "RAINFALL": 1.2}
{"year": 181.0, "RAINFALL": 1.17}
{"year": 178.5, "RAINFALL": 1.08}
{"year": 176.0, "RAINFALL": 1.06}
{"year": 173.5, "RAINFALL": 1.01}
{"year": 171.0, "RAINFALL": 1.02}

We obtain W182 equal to 1.34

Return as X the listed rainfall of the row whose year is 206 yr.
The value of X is 1.04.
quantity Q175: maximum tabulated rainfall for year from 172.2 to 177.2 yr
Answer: 1.06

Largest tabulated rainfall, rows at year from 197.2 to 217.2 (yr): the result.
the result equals 1.29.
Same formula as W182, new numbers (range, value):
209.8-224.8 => 1.32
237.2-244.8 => 1.46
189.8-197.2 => 1.36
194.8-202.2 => 1.18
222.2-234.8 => 1.35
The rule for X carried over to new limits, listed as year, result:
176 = 1.06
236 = 1.35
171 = 1.02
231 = 1.31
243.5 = 1.46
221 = 1.32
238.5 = 1.35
